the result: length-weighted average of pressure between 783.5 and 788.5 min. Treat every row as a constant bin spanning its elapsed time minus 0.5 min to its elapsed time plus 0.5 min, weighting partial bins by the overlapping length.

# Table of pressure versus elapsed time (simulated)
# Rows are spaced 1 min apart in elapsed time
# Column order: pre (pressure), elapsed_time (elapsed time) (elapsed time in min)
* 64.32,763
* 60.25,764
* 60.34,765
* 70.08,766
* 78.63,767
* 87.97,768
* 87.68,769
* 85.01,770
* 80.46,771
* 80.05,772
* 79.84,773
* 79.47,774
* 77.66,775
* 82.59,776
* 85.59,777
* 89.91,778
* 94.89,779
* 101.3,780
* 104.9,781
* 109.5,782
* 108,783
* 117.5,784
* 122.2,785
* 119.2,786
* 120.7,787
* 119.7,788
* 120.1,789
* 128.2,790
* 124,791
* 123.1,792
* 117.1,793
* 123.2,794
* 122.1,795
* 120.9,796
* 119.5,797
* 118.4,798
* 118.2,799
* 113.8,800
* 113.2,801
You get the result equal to 120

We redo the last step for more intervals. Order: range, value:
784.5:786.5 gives 121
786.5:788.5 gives 120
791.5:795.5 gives 121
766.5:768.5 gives 83.3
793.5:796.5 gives 122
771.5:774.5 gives 79.8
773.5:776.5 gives 79.9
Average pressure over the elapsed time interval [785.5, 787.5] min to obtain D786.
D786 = 120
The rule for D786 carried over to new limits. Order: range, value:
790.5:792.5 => 124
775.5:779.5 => 88.2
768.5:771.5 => 84.4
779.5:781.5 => 103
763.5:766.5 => 63.6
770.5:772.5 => 80.3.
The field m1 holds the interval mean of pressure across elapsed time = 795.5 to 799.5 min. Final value 119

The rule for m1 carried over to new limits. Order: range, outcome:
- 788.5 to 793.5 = 122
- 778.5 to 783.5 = 104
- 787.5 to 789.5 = 120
